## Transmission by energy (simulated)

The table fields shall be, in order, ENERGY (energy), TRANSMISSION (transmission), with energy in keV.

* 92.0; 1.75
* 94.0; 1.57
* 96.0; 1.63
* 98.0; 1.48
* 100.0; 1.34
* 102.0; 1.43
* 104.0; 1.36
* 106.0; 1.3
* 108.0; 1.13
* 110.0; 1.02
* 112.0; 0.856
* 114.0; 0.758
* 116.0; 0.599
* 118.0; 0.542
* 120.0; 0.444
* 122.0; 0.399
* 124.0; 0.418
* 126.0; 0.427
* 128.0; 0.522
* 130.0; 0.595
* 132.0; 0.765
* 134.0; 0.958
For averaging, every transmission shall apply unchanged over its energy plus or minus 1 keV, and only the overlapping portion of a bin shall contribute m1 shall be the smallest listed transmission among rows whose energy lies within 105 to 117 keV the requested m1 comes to 0.599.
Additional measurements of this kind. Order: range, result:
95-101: 1.34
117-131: 0.399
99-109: 1.13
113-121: 0.444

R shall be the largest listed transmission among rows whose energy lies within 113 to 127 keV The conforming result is 0.758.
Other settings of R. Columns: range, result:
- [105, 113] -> 1.3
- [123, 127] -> 0.427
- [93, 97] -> 1.63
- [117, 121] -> 0.542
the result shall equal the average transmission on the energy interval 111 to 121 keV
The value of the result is 0.64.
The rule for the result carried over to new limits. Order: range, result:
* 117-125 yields 0.451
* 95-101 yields 1.48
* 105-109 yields 1.21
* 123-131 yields 0.49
